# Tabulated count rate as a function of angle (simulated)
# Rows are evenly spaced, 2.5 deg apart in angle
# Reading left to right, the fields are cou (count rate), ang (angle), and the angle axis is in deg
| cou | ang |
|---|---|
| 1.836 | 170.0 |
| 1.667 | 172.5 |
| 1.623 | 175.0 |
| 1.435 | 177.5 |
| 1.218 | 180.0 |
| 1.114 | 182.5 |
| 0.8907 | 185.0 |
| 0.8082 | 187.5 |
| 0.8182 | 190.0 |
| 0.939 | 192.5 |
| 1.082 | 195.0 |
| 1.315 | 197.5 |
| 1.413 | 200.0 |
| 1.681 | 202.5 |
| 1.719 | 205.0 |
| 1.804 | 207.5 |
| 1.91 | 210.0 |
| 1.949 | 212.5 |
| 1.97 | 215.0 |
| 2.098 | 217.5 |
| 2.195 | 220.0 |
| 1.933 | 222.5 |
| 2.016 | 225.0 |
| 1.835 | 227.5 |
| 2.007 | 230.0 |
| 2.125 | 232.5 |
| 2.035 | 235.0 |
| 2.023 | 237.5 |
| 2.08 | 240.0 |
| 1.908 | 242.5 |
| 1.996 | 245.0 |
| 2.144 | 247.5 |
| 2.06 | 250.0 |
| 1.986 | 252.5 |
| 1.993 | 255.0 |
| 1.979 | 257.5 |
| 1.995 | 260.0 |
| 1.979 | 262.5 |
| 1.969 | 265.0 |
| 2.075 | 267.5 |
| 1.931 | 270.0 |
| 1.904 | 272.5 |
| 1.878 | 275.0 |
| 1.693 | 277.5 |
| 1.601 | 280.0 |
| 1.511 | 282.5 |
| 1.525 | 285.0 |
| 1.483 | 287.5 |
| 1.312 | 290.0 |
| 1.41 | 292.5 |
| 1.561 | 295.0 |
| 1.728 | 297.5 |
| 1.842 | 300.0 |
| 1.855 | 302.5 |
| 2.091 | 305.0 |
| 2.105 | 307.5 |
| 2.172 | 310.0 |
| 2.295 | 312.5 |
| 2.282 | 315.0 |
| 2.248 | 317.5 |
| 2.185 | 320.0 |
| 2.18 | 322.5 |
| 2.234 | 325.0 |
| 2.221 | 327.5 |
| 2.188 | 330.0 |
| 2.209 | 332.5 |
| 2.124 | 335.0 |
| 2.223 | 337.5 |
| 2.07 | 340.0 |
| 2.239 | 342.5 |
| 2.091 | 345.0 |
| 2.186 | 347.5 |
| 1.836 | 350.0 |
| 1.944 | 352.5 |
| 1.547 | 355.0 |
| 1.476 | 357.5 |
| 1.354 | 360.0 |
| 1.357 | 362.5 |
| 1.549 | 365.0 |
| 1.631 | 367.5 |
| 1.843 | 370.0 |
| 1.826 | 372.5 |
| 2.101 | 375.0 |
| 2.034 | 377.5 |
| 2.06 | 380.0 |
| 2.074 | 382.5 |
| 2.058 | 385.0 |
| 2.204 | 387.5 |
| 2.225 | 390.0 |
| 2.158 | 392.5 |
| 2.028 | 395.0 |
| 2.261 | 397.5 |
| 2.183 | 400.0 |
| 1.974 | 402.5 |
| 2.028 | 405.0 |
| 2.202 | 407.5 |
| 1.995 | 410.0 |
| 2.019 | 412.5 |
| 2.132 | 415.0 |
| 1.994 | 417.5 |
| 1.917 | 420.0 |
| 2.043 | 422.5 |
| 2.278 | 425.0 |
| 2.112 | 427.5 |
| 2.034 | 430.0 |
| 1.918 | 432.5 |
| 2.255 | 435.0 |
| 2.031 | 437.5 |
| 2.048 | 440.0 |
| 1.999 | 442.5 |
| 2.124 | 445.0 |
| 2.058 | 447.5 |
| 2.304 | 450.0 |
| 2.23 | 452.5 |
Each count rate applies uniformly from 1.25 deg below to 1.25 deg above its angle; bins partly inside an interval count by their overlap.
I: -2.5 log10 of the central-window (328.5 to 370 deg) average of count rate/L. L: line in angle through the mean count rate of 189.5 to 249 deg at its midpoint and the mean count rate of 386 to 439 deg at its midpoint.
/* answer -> 0.07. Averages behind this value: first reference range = 1.8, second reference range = 2.09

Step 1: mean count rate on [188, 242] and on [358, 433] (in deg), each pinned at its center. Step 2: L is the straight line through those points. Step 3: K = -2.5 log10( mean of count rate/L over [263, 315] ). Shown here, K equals 0.02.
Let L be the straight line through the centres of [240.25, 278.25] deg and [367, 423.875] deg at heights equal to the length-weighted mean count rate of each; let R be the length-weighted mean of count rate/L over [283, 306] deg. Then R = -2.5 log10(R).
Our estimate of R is 0.21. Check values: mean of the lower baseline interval 1.97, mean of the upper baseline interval 2.05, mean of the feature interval 1.64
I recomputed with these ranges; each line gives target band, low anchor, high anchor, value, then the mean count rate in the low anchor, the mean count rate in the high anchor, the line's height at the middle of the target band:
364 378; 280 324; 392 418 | 0.11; 1.86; 2.09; 2.01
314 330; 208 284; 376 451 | -0.10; 1.96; 2.09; 2.02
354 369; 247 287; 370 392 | 0.34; 1.88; 2.06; 2.03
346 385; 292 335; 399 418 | 0.15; 2.06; 2.07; 2.06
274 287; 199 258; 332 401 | 0.20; 1.95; 1.96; 1.96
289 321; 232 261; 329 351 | 0.09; 2.02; 2.13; 2.09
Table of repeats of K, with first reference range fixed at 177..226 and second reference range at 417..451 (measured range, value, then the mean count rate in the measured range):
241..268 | -0.217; 2.01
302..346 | -0.197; 2.17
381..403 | -0.083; 2.13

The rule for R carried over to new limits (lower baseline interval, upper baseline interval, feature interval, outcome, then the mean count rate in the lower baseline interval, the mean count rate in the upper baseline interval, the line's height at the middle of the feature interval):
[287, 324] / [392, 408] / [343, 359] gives 0.09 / 1.93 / 2.11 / 2.02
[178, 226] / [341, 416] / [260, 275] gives -0.17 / 1.52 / 1.95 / 1.68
